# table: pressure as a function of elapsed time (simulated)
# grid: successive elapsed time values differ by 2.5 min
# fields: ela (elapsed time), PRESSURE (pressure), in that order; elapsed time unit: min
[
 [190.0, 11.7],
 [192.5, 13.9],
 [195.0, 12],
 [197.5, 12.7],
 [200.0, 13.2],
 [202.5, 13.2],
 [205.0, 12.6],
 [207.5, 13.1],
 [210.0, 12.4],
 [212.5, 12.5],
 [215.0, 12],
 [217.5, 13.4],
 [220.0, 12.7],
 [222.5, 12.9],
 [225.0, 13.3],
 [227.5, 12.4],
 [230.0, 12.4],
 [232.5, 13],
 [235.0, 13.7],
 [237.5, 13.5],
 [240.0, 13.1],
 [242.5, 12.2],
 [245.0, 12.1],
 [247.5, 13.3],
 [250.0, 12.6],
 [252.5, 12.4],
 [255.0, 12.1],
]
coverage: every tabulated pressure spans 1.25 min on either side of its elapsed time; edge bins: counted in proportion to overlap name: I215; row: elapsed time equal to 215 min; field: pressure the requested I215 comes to 12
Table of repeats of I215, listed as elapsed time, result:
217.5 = 13.4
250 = 12.6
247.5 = 13.3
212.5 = 12.5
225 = 13.3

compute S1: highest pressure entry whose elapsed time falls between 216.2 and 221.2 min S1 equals 13.4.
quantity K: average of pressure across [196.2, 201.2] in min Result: 12.9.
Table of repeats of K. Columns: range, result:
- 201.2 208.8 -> 13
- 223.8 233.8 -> 12.8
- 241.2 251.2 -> 12.6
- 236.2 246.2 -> 12.7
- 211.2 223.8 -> 12.7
